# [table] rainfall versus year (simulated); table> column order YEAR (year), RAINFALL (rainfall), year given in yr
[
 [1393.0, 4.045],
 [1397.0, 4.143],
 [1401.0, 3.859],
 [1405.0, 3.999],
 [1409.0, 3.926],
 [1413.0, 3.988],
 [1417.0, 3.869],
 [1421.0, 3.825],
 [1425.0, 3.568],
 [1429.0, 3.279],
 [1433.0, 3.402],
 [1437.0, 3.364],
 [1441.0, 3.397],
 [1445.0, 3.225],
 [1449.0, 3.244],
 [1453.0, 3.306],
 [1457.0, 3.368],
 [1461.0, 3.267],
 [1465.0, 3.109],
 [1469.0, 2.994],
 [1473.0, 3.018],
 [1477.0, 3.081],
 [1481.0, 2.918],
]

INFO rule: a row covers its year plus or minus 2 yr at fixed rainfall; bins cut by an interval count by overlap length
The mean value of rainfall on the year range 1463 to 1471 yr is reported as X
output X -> 3.05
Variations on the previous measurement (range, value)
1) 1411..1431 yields 3.71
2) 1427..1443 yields 3.36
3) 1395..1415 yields 3.98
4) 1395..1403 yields 4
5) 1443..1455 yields 3.26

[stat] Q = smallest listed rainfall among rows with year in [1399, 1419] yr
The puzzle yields 3.859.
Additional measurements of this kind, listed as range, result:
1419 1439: 3.279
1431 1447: 3.225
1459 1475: 2.994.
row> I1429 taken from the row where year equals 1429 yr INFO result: 3.279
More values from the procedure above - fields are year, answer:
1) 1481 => 2.918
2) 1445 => 3.225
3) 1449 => 3.244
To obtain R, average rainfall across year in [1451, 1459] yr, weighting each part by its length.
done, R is 3.34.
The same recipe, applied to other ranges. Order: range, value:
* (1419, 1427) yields 3.7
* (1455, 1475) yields 3.15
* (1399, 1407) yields 3.93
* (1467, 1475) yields 3.01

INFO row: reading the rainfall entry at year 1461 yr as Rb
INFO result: 3.267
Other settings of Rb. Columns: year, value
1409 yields 3.926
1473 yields 3.018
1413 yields 3.988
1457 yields 3.368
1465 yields 3.109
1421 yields 3.825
